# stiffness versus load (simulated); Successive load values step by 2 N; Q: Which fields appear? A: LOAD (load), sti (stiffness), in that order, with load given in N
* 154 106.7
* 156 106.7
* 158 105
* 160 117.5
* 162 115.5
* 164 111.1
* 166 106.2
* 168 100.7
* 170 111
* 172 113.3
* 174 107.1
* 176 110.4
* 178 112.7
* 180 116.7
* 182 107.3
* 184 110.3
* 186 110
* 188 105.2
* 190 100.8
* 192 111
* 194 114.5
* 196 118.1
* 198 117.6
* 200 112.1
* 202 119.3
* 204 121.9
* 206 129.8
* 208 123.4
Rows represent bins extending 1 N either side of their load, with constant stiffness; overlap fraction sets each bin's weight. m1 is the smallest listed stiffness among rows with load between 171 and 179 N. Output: 107.1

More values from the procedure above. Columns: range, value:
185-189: 105.2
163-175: 100.7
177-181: 112.7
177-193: 100.8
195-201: 112.1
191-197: 111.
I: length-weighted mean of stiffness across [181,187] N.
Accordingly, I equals 109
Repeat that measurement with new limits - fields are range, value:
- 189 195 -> 109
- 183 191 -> 107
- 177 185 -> 112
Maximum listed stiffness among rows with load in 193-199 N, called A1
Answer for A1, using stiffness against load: 118.1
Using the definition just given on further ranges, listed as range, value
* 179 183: 116.7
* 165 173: 113.3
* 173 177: 110.4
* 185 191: 110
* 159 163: 117.5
